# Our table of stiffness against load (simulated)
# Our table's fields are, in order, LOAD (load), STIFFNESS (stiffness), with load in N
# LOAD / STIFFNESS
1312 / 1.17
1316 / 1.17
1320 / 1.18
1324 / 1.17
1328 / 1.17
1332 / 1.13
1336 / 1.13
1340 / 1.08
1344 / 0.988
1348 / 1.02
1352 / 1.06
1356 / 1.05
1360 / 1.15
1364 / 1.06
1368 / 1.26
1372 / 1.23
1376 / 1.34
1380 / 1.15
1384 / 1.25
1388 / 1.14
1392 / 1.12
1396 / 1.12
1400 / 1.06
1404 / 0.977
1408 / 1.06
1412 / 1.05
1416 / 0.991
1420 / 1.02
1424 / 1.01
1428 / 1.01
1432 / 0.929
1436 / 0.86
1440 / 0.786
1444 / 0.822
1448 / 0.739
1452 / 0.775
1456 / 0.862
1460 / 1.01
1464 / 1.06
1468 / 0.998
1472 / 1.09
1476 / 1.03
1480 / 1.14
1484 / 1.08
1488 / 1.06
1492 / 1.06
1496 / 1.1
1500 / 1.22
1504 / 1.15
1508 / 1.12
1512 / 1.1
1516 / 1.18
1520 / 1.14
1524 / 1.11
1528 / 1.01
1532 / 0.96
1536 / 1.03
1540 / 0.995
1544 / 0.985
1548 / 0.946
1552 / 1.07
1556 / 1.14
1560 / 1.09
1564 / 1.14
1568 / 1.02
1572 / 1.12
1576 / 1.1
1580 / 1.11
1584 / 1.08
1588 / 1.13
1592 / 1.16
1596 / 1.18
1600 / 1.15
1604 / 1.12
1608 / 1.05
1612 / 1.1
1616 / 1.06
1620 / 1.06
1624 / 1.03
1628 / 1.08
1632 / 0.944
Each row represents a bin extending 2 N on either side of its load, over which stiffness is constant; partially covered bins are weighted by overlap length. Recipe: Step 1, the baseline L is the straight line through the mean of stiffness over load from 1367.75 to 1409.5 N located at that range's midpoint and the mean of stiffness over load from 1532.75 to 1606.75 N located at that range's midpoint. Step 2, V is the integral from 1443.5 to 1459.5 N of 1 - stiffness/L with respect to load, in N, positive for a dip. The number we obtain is 4.4 N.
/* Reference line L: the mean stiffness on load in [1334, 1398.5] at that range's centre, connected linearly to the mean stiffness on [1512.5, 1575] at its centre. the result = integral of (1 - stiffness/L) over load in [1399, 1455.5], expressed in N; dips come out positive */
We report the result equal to 9.1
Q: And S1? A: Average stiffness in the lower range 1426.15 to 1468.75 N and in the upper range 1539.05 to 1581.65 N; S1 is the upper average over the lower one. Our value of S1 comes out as 1.2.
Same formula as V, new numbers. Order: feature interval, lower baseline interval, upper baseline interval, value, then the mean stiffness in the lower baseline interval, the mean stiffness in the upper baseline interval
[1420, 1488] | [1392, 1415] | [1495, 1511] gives 9.1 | 1.06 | 1.15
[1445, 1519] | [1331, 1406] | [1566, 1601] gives 5.1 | 1.12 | 1.12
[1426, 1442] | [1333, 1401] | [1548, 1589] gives 3.2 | 1.13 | 1.09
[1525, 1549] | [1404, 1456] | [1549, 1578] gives 1.4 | 0.921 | 1.09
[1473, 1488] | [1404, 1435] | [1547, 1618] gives -0.6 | 1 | 1.1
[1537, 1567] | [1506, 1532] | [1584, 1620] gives 1.5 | 1.1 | 1.11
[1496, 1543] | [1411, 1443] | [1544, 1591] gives -2.4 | 0.95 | 1.08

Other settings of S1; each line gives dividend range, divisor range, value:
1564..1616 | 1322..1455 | 1.06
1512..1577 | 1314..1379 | 0.94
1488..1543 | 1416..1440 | 1.14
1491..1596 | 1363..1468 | 1.06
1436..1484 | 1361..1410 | 0.82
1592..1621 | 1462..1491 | 1.04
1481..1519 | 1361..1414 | 0.98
